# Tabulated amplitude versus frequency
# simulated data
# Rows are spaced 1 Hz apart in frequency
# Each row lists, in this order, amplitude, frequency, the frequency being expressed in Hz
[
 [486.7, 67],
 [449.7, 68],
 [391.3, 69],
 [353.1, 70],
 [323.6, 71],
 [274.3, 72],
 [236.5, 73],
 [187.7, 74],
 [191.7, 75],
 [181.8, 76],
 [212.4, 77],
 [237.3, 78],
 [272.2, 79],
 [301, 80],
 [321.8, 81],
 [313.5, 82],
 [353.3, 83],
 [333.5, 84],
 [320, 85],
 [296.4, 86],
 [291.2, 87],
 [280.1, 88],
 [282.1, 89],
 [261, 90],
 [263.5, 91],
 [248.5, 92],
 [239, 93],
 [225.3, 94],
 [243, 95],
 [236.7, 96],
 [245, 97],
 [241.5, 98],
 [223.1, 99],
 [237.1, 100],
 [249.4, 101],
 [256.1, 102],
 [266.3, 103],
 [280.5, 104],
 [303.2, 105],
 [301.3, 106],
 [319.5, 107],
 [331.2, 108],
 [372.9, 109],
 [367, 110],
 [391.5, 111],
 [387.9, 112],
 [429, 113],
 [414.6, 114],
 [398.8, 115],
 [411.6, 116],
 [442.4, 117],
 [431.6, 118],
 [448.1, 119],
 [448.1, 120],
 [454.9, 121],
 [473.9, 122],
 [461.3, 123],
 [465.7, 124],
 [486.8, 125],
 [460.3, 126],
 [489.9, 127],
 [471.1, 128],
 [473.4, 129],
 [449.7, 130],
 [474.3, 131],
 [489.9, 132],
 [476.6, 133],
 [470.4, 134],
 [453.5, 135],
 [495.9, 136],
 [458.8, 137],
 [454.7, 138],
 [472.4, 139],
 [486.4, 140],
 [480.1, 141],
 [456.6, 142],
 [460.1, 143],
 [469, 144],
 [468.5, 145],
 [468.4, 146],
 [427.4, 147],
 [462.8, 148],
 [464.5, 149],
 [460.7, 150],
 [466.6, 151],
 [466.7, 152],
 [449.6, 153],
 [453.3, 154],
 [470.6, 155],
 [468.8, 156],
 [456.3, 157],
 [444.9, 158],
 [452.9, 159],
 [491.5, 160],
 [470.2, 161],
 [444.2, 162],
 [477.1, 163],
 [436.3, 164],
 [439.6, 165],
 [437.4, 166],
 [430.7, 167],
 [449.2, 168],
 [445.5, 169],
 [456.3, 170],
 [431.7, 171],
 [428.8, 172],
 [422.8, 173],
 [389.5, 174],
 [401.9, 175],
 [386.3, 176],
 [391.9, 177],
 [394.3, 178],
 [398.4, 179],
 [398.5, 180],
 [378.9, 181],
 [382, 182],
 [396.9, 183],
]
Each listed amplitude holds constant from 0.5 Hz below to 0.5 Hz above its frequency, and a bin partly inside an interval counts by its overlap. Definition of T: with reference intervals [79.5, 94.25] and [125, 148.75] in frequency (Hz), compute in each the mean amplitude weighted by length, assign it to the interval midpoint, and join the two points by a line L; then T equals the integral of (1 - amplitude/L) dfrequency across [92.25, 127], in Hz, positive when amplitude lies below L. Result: 2.2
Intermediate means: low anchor 290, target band 353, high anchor 469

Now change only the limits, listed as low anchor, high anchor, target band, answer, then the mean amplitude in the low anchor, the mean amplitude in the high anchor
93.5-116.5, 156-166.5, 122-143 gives -5.0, 310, 456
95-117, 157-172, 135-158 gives -3.1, 318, 450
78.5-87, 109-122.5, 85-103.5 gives 4.9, 313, 421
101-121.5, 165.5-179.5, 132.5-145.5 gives -2.6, 370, 419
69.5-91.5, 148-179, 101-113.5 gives 0.0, 277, 442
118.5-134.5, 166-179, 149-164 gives -0.9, 468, 419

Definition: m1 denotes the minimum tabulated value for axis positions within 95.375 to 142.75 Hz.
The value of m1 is 223.1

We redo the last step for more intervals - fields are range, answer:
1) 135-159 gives 427.4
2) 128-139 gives 449.7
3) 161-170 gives 430.7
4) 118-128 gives 431.6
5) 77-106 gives 212.4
